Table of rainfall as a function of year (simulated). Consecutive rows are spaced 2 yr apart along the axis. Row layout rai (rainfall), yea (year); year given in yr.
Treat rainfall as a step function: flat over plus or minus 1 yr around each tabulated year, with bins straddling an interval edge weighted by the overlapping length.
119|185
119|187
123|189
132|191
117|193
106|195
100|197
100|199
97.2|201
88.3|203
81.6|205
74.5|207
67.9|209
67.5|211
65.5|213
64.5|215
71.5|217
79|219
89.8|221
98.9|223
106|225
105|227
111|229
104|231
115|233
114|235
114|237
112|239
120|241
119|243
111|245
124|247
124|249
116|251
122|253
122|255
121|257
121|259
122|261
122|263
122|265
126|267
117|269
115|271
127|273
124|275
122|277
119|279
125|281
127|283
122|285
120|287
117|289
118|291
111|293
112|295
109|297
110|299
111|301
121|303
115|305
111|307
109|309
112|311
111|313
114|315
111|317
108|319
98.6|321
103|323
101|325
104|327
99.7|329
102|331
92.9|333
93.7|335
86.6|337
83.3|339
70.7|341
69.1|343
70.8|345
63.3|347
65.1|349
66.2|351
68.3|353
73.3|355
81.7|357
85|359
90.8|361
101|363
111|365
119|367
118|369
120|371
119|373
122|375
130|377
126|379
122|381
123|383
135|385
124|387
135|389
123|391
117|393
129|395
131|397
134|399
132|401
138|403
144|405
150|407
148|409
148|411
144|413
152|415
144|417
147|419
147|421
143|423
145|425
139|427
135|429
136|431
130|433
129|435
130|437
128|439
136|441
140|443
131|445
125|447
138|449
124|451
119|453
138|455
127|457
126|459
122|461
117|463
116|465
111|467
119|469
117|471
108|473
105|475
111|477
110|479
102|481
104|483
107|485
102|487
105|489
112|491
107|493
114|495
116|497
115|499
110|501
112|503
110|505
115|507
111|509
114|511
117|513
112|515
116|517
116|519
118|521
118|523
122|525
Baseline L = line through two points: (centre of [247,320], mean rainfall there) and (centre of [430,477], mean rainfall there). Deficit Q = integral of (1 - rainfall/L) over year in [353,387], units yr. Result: 3.1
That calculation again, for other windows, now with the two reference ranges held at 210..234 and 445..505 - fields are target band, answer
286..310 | -4.0 yr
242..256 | -4.1 yr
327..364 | 7.3 yr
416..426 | -3.2 yr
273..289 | -4.5 yr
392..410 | -4.7 yr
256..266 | -3.0 yr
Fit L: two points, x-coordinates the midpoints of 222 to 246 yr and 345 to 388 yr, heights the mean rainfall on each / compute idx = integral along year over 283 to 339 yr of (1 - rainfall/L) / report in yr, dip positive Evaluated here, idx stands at -1.18 yr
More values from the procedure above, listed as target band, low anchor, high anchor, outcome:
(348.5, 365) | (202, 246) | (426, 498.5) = 4.20 yr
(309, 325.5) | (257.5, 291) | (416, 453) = 2.33 yr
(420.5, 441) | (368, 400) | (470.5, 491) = -3.39 yr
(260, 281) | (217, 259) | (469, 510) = -2.13 yr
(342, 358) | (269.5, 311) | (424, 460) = 6.93 yr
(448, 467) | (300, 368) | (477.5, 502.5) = -3.34 yr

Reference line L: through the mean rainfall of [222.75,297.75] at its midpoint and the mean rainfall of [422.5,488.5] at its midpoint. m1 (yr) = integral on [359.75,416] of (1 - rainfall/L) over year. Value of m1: -3.1 yr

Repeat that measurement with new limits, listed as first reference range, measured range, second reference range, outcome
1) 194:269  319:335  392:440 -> 2.8 yr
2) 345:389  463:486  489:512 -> 0.0 yr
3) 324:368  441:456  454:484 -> -2.8 yr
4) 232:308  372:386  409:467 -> 0.4 yr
